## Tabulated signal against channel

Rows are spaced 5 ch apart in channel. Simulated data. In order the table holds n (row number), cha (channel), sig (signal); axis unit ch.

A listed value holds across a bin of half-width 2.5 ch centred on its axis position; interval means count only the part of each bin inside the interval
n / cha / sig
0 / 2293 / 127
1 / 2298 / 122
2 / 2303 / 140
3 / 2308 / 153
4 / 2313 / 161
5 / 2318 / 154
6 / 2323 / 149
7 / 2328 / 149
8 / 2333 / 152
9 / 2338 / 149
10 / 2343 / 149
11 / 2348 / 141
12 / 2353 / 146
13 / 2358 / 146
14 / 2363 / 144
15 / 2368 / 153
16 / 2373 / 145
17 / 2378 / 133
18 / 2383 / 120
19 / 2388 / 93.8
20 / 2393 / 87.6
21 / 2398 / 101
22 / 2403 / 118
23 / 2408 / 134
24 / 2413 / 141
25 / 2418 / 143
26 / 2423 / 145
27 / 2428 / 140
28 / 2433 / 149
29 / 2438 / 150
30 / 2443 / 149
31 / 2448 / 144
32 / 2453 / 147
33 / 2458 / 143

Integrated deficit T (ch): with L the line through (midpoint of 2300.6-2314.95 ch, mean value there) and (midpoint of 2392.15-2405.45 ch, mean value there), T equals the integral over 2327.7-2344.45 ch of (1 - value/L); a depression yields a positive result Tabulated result -1.66 ch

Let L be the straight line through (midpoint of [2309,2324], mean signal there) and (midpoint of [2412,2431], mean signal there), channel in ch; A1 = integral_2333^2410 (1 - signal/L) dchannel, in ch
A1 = 9.00 ch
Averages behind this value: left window 155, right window 143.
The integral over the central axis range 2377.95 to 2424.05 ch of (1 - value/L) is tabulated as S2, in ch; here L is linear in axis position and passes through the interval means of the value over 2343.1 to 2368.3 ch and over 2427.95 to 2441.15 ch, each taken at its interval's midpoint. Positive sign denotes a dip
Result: 8.3 ch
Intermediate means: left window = 146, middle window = 120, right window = 148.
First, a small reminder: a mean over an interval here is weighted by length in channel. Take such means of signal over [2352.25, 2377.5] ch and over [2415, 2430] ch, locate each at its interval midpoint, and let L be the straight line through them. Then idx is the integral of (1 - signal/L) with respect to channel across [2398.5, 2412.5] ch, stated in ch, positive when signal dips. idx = 1.9 ch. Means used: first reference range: 146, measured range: 125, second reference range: 143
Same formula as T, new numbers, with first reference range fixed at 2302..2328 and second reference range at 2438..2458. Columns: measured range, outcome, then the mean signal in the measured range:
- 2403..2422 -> 1.42 ch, 137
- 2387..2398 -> 4.15 ch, 92.6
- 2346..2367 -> 0.73 ch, 145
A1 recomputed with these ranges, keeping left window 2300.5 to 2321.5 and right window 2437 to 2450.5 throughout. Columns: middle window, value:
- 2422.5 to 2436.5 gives 0.3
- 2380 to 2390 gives 2.7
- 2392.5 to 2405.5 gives 3.9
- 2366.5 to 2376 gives 0.1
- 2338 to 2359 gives 0.7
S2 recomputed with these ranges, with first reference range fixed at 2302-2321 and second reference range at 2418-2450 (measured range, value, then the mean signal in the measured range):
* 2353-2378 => 0.7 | 146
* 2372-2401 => 7.2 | 112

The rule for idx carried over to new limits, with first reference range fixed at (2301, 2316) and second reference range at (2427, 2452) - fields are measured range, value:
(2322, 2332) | 0.1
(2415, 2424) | 0.2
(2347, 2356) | 0.4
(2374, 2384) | 1.3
